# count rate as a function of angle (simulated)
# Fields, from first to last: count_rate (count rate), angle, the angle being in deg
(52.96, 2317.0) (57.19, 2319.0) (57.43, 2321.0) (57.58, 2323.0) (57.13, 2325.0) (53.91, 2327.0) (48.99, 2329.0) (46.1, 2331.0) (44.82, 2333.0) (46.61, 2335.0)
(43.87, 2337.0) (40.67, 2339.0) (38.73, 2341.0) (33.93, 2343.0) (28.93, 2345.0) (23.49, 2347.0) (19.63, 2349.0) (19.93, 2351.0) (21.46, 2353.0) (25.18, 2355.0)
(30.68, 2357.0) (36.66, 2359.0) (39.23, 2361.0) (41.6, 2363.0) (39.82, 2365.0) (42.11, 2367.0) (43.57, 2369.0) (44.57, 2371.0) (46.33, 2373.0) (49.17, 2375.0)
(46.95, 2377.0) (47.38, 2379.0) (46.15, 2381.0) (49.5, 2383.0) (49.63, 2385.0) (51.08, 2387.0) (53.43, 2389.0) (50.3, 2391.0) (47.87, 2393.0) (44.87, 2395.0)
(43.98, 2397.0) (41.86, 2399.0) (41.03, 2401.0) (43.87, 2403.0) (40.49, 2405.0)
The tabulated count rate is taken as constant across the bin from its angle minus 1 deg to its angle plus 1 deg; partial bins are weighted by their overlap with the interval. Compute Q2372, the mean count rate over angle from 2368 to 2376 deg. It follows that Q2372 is 45.9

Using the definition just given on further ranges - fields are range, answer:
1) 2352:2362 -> 30.6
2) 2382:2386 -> 49.6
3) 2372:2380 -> 47.5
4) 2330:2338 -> 45.4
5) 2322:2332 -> 52.7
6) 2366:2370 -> 42.8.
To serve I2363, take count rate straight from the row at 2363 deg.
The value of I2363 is 41.6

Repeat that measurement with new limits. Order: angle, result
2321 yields 57.43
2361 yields 39.23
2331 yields 46.1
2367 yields 42.11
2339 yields 40.67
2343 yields 33.93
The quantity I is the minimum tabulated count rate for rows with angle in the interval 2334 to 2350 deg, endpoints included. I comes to 19.63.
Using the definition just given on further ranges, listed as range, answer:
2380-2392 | 46.15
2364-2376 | 39.82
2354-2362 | 25.18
